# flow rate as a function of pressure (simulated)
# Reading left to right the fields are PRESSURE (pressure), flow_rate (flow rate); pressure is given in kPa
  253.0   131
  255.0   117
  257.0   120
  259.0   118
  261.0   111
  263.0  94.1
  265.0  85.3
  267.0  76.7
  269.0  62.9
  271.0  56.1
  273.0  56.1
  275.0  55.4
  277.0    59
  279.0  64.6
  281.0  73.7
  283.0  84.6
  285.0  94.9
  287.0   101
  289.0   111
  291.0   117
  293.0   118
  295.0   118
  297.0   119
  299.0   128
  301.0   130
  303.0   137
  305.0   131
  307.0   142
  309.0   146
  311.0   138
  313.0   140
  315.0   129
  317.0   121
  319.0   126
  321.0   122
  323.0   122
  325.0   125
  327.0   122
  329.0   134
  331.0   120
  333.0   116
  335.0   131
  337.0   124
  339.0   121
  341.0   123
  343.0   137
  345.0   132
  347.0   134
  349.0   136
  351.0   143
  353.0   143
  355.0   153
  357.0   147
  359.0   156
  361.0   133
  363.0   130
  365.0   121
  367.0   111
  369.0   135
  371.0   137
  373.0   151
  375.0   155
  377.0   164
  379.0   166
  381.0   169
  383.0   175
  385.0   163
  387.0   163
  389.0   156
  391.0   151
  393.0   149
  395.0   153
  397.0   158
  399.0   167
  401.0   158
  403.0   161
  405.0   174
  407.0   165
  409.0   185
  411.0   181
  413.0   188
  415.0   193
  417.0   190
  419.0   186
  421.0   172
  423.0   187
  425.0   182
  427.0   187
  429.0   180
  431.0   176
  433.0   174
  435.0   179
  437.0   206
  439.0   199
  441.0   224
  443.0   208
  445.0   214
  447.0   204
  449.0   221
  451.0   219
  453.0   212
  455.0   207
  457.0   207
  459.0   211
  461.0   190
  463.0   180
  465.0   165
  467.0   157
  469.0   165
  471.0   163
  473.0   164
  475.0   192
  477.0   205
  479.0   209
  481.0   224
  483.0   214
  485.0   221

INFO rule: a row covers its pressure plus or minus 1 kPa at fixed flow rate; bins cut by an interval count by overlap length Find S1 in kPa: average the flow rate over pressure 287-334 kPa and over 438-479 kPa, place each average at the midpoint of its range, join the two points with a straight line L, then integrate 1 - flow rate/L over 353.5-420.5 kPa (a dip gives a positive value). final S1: 1.45 kPa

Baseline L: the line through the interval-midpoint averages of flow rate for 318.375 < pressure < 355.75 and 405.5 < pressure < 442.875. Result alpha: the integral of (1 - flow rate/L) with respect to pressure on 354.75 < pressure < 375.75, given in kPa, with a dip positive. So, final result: 1.4 kPa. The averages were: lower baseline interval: 130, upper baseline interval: 187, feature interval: 138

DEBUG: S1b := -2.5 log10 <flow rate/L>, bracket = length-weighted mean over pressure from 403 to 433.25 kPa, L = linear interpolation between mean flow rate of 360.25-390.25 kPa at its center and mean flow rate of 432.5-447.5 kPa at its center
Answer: 0.02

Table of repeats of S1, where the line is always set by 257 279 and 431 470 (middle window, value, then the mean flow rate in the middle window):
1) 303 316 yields -3.96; 138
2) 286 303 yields -4.04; 119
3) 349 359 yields -0.90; 146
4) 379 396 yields -0.51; 160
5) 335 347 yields -0.23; 128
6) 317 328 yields -0.90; 123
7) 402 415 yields -0.58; 177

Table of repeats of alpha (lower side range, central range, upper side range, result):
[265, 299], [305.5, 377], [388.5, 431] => -4.5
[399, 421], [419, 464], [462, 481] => -4.6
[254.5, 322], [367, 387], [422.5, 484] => -0.2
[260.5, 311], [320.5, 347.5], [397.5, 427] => 0.7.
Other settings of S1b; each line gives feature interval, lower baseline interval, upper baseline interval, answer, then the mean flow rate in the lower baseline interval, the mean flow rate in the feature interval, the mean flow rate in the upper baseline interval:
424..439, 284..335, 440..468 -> 0.029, 124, 184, 201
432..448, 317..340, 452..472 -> -0.147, 124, 201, 186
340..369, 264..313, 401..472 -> 0.033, 101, 136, 188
